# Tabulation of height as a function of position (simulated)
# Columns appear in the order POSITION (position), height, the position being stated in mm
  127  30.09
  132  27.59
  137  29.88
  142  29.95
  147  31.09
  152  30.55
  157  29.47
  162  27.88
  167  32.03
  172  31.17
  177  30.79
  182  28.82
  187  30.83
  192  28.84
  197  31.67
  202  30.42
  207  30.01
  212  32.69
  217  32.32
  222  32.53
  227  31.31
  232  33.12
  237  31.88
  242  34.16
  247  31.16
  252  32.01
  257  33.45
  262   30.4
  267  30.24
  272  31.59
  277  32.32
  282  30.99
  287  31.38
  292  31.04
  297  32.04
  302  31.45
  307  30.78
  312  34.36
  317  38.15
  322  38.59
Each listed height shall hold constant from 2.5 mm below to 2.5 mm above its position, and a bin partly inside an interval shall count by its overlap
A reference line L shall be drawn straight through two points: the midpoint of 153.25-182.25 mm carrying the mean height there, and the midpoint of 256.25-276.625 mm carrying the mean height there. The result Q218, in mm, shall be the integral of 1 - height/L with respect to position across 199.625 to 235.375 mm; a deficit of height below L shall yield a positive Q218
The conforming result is -1.20 mm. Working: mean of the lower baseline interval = 30.1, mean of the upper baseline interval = 31.3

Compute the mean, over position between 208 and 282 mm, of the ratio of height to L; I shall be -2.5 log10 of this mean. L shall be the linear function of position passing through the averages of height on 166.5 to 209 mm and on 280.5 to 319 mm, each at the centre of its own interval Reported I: -0.02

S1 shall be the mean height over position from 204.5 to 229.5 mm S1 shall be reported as 31.8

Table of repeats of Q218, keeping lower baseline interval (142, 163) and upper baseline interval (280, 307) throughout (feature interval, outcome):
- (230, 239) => -0.5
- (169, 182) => -0.2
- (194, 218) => -0.7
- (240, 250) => -0.6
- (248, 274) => -0.4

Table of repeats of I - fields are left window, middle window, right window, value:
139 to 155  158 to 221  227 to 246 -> 0.03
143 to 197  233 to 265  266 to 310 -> -0.04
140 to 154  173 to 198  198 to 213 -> 0.02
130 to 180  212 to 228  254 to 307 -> -0.05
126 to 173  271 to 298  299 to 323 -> 0.07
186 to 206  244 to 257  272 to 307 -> -0.03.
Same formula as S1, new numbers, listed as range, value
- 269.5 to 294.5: 31.5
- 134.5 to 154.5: 30.4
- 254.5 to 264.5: 31.9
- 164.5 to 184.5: 30.7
